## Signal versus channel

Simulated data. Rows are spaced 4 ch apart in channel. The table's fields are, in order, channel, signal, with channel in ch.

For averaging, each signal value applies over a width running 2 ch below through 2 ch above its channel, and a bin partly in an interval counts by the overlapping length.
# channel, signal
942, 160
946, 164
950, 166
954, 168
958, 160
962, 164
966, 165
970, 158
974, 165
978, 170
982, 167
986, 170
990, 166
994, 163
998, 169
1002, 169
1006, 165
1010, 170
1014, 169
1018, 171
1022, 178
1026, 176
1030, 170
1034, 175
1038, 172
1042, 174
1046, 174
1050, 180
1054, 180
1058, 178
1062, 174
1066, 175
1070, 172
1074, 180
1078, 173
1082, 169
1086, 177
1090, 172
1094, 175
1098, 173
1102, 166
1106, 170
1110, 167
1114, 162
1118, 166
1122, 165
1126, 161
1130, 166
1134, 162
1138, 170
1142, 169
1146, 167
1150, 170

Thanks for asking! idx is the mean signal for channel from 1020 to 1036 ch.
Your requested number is 175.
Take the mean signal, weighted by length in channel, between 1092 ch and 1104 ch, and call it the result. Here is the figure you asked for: 171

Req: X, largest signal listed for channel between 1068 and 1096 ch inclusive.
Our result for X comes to 180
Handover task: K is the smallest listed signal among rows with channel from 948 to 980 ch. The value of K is 158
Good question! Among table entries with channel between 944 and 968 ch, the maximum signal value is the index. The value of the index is 168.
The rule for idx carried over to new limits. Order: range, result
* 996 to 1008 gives 168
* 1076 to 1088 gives 173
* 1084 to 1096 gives 175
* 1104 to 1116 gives 166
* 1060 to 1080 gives 175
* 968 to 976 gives 162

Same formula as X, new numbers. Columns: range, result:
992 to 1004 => 169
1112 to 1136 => 166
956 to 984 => 170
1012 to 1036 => 178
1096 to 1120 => 173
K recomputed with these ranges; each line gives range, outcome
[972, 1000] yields 163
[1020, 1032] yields 170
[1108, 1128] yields 161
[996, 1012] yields 165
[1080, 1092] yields 169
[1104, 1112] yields 167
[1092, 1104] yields 166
